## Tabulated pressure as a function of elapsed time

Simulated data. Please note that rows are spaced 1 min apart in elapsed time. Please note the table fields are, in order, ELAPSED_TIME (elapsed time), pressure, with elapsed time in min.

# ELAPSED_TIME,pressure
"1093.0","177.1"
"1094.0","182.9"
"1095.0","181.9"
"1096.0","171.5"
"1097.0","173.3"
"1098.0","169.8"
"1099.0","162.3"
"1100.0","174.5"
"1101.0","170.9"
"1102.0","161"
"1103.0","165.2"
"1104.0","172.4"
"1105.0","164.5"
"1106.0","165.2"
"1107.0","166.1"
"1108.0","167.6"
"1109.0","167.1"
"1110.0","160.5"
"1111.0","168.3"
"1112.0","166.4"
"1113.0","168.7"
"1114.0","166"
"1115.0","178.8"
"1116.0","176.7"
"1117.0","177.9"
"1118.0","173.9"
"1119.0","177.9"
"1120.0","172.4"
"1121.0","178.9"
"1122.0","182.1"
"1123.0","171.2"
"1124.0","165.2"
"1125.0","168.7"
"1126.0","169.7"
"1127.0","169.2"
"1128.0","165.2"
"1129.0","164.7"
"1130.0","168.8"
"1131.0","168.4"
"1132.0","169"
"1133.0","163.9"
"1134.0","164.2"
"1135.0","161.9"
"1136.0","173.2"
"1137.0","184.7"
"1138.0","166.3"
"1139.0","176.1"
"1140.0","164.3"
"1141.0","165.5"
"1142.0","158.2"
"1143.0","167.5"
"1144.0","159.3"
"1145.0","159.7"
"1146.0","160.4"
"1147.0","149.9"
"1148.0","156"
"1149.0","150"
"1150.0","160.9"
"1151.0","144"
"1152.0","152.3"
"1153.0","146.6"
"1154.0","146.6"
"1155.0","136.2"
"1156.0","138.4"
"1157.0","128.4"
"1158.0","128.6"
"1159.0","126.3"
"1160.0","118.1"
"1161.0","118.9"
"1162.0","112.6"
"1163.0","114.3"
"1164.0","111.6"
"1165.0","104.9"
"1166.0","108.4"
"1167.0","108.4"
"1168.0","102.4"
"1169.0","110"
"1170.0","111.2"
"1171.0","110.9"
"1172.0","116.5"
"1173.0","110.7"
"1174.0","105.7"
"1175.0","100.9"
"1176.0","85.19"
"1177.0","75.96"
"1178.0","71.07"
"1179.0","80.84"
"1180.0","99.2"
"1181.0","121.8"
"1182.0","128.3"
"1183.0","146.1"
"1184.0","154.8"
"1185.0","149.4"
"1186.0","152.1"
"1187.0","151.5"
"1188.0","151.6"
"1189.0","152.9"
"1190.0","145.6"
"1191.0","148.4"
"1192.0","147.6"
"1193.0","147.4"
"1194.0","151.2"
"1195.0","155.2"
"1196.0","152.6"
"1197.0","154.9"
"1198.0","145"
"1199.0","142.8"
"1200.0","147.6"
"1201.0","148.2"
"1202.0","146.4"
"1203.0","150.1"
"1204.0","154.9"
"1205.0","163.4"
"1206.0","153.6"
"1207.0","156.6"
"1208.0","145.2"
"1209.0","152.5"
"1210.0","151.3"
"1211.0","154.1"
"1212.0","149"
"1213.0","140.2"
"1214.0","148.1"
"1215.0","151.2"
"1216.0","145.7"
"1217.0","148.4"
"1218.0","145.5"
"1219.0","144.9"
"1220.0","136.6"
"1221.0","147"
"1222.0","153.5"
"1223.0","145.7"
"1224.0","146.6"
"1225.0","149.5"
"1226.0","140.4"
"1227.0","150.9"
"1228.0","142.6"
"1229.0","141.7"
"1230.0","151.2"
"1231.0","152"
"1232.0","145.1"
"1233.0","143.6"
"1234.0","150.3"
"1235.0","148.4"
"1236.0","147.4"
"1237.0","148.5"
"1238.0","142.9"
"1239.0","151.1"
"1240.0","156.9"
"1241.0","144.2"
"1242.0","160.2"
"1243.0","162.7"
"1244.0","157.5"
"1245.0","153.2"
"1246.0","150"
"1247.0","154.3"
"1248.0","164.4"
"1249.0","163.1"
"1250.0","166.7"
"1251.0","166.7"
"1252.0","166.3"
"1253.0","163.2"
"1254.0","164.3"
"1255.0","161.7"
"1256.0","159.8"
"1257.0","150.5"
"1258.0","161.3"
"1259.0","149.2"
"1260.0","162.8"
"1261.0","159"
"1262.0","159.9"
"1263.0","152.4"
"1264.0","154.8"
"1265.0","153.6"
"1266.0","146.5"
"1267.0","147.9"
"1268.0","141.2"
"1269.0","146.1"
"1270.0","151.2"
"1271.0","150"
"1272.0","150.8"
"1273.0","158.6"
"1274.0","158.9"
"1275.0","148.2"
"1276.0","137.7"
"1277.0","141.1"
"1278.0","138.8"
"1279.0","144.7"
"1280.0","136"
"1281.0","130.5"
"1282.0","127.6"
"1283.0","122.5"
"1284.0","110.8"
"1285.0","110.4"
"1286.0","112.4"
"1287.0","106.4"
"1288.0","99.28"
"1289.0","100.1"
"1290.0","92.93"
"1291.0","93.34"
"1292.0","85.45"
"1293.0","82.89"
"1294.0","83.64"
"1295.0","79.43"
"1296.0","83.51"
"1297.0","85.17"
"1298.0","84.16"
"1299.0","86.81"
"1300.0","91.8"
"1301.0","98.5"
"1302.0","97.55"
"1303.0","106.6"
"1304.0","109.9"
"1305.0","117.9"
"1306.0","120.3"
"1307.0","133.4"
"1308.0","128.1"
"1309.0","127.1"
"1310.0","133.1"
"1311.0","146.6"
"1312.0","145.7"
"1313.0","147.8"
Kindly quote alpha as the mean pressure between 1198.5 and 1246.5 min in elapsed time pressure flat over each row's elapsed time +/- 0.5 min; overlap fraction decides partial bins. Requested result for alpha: 149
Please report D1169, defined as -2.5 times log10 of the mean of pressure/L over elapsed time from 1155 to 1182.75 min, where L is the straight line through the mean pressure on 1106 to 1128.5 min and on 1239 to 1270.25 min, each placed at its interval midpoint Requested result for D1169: 0.44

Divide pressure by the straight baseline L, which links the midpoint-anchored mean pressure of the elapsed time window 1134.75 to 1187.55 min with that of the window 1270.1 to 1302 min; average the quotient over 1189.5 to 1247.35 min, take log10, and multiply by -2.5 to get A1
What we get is -0.20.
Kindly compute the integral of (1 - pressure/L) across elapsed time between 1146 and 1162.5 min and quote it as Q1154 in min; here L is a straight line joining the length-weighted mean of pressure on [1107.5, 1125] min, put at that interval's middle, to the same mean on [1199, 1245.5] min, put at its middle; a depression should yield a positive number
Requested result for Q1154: 2.5 min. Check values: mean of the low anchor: 172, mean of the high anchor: 149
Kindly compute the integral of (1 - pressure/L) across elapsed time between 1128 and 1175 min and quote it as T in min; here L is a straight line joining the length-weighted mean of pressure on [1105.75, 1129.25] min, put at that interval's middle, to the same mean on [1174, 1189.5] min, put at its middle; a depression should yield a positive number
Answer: 1.16 min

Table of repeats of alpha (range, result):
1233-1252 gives 155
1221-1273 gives 153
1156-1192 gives 120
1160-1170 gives 111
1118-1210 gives 144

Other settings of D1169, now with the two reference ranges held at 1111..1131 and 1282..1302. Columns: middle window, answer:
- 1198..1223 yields -0.131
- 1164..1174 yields 0.347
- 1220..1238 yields -0.185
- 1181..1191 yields -0.029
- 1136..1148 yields -0.016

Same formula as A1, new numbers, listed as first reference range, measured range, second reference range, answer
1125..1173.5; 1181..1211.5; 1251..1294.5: -0.06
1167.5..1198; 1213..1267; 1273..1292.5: -0.22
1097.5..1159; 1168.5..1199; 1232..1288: 0.22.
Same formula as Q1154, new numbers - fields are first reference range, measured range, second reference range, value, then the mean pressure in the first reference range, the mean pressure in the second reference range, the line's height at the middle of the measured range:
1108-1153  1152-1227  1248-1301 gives 8.5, 166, 132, 152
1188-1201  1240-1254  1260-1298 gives -2.5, 149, 127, 135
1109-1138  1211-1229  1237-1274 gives 1.5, 170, 156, 160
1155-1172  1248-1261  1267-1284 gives -2.3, 116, 142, 137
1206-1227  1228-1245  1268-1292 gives -1.0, 148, 128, 142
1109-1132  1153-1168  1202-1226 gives 3.7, 171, 149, 161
